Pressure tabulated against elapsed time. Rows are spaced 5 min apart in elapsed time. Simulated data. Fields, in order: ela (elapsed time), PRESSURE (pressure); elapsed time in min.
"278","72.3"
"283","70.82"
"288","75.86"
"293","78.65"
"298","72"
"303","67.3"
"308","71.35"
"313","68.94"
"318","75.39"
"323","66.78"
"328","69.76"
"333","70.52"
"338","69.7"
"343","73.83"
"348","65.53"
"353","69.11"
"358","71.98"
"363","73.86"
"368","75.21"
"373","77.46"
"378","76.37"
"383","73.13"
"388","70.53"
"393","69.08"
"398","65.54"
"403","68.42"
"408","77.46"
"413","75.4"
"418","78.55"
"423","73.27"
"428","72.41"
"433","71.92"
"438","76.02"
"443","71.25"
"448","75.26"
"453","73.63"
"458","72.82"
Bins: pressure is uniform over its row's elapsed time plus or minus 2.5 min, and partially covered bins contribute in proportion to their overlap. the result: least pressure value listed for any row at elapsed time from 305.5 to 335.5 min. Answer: 66.78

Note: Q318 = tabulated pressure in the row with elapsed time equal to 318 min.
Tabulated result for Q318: 75.39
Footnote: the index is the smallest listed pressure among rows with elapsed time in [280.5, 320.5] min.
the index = 67.3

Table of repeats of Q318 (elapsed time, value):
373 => 77.46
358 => 71.98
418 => 78.55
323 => 66.78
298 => 72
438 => 76.02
